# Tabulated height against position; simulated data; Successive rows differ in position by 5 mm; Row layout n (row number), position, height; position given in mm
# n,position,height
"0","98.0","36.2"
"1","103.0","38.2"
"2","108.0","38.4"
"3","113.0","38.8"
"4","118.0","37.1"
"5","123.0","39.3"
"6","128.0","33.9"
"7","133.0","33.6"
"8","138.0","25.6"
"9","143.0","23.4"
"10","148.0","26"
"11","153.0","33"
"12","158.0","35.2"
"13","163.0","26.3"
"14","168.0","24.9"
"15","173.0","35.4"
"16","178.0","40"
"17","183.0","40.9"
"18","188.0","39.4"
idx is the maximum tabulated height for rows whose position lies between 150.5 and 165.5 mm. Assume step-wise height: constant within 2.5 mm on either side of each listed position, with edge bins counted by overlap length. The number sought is 35.2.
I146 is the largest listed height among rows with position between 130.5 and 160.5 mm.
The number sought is 35.2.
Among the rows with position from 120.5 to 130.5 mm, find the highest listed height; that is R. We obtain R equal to 39.3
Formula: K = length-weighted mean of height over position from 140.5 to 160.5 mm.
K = 29.4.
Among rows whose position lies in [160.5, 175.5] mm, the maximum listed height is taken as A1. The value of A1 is 35.4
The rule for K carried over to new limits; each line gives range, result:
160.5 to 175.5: 28.9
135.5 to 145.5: 24.5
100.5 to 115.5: 38.5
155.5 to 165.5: 30.8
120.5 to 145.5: 31.2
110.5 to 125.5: 38.4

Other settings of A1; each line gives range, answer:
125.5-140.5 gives 33.9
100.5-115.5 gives 38.8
